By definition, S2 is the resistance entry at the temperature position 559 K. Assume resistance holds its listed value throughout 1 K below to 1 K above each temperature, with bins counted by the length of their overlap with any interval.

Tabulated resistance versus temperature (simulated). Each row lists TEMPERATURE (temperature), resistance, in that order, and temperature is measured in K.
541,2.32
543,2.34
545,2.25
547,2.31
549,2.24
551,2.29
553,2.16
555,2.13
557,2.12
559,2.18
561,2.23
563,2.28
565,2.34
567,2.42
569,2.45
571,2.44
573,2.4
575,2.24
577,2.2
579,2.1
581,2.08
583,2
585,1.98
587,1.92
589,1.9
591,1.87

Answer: 2.18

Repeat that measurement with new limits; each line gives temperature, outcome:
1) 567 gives 2.42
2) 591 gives 1.87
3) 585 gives 1.98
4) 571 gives 2.44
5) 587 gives 1.92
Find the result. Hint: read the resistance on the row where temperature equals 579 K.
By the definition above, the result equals 2.1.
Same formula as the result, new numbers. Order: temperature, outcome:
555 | 2.13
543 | 2.34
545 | 2.25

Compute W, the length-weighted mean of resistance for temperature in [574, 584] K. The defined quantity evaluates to 2.12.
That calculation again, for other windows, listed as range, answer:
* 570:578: 2.32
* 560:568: 2.32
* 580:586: 2.02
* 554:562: 2.17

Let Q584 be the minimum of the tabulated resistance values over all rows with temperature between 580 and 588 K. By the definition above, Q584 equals 1.92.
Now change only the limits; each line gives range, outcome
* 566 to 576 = 2.24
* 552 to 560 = 2.12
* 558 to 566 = 2.18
